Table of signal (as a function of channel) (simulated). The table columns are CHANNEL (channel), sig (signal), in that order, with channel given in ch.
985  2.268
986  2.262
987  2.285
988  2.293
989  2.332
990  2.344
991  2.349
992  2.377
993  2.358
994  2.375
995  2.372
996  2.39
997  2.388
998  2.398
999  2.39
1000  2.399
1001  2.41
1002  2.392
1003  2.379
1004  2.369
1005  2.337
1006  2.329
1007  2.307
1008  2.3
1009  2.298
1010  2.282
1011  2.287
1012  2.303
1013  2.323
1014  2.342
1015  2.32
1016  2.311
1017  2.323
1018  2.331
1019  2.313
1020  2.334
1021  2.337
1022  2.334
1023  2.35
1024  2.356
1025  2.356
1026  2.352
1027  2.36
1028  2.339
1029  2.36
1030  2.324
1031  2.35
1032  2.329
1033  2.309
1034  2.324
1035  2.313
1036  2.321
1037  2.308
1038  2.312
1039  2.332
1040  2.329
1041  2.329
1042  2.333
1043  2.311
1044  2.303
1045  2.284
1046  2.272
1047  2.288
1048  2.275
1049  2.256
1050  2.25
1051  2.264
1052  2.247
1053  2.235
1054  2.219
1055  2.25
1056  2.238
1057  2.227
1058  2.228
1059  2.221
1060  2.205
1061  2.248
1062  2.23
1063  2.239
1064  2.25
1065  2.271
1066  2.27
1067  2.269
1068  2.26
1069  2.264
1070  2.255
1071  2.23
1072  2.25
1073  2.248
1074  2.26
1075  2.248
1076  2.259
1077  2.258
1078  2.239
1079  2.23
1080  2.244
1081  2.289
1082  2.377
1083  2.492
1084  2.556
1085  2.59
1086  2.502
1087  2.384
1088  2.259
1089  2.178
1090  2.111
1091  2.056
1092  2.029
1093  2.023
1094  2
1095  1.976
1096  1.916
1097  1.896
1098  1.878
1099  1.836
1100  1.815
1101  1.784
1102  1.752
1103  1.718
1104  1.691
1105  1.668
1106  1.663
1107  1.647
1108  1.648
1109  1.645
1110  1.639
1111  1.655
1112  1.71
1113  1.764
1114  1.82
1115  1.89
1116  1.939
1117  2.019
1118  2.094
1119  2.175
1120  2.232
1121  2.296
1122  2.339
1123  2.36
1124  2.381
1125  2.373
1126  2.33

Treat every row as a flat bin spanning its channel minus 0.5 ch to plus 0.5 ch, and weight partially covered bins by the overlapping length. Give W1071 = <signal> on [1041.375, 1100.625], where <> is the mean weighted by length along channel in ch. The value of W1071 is 2.22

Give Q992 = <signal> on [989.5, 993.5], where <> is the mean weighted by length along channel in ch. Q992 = 2.36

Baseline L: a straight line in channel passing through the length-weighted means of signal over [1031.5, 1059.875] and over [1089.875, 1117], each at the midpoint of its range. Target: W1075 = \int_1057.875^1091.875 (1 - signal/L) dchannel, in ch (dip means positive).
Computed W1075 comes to -3.8 ch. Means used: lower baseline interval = 2.28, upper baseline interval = 1.82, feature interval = 2.28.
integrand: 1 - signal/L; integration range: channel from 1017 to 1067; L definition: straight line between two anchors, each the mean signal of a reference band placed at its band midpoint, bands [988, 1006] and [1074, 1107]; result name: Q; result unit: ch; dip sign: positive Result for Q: -1.3 ch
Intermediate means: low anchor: 2.37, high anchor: 2.09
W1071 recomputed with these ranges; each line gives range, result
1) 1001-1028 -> 2.33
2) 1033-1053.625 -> 2.29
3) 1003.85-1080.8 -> 2.29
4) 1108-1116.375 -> 1.75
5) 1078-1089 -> 2.38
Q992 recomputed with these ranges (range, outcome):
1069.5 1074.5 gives 2.25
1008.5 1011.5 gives 2.29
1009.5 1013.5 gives 2.3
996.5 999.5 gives 2.39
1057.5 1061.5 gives 2.23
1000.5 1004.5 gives 2.39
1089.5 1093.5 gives 2.05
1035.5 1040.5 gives 2.32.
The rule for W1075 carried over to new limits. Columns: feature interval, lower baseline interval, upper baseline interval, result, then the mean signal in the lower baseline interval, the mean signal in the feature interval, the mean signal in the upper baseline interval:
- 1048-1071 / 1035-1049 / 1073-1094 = 0.5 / 2.31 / 2.25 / 2.27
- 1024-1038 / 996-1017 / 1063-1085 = -0.1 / 2.34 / 2.33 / 2.29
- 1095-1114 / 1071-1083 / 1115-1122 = 3.7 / 2.27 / 1.75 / 2.12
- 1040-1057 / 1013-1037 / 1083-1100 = -0.1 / 2.33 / 2.27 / 2.14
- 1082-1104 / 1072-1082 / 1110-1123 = 0.8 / 2.26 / 2.08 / 1.99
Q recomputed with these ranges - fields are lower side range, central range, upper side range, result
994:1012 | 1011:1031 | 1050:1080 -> -0.11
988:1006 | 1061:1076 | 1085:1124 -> -1.11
